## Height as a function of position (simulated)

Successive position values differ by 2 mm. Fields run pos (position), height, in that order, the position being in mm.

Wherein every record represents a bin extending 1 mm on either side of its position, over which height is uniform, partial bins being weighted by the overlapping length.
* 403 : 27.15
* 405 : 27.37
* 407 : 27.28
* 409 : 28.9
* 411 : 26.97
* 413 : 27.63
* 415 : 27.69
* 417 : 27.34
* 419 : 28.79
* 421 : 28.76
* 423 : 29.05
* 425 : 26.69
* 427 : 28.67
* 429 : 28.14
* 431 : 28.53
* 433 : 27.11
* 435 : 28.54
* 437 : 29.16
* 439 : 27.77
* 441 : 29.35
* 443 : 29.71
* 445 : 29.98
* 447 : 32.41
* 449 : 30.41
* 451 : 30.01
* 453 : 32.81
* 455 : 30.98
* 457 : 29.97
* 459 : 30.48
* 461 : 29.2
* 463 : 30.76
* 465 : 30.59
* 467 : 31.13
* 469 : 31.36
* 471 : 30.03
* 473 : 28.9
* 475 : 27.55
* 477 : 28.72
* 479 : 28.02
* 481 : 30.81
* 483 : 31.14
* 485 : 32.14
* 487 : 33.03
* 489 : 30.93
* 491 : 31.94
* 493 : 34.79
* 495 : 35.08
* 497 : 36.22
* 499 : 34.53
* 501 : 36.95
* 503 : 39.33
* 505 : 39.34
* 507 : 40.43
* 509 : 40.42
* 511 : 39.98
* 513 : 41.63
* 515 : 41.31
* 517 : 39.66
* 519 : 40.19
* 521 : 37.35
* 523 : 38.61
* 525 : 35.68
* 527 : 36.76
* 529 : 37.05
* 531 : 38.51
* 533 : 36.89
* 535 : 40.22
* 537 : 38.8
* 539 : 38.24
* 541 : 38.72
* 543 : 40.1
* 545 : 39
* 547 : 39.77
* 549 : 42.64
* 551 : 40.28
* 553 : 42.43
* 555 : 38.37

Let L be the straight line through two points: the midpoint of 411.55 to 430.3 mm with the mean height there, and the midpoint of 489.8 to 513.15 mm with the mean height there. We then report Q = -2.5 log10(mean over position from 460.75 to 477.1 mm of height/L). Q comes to 0.13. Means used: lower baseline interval 28.1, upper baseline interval 37.3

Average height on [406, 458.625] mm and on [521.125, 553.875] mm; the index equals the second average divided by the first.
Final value 1.34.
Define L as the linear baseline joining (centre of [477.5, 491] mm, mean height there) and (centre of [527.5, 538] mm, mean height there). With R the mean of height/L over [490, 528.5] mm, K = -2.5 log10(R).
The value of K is -0.10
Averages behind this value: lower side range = 31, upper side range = 38.2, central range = 37.9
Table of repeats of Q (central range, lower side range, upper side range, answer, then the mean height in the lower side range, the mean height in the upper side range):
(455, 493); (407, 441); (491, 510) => 0.12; 28.1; 37.2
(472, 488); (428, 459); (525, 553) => 0.11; 29.7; 39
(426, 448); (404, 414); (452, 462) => 0.01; 27.6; 30.7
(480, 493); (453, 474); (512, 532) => 0.06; 30.5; 38.7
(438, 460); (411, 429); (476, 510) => 0.01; 28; 34.3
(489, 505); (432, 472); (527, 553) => -0.02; 30.1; 39.2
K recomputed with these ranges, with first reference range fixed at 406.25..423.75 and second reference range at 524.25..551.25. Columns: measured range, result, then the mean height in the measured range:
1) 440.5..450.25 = 0.010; 30.4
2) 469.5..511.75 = 0.031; 33.8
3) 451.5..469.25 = 0.042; 30.8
